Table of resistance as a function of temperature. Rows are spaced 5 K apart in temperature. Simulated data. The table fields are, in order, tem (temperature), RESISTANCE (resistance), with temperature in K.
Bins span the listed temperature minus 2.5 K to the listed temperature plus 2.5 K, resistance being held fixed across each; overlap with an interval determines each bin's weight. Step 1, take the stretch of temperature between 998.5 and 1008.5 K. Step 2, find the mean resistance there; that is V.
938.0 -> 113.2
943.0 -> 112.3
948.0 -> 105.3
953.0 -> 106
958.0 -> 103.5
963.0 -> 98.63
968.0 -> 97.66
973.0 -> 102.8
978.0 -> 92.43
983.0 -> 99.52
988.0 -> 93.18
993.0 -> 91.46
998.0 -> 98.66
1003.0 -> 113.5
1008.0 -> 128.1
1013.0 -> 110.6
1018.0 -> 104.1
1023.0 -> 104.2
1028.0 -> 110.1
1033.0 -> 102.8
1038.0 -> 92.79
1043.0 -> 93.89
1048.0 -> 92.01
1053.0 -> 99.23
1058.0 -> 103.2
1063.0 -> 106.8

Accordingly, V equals 115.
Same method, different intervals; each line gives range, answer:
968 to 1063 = 102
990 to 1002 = 97.3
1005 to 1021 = 114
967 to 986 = 98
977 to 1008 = 101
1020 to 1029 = 106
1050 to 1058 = 100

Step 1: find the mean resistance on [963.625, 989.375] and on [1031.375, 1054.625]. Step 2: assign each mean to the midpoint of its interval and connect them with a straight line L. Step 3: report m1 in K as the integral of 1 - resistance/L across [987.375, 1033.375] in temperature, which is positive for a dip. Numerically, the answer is -4.6 K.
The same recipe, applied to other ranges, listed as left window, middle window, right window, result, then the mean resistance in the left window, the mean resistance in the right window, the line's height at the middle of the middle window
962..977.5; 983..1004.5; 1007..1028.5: 1.3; 98.9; 110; 105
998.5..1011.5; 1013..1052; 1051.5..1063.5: 3.1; 117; 103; 109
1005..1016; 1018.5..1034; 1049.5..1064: 1.0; 118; 102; 113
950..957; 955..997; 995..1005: 3.1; 105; 105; 105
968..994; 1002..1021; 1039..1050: -3.8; 96.3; 93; 94.7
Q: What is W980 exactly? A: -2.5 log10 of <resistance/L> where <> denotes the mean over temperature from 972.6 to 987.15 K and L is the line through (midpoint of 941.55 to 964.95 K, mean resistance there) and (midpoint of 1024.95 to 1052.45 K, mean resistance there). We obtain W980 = 0.06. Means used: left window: 105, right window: 98.5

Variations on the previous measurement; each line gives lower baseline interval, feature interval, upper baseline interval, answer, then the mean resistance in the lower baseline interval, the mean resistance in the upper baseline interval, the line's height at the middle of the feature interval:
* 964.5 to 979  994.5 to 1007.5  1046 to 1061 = -0.105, 98.2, 98.6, 98.4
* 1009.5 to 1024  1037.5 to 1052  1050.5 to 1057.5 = 0.096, 108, 100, 102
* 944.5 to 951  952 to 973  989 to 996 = 0.005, 106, 92.3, 102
